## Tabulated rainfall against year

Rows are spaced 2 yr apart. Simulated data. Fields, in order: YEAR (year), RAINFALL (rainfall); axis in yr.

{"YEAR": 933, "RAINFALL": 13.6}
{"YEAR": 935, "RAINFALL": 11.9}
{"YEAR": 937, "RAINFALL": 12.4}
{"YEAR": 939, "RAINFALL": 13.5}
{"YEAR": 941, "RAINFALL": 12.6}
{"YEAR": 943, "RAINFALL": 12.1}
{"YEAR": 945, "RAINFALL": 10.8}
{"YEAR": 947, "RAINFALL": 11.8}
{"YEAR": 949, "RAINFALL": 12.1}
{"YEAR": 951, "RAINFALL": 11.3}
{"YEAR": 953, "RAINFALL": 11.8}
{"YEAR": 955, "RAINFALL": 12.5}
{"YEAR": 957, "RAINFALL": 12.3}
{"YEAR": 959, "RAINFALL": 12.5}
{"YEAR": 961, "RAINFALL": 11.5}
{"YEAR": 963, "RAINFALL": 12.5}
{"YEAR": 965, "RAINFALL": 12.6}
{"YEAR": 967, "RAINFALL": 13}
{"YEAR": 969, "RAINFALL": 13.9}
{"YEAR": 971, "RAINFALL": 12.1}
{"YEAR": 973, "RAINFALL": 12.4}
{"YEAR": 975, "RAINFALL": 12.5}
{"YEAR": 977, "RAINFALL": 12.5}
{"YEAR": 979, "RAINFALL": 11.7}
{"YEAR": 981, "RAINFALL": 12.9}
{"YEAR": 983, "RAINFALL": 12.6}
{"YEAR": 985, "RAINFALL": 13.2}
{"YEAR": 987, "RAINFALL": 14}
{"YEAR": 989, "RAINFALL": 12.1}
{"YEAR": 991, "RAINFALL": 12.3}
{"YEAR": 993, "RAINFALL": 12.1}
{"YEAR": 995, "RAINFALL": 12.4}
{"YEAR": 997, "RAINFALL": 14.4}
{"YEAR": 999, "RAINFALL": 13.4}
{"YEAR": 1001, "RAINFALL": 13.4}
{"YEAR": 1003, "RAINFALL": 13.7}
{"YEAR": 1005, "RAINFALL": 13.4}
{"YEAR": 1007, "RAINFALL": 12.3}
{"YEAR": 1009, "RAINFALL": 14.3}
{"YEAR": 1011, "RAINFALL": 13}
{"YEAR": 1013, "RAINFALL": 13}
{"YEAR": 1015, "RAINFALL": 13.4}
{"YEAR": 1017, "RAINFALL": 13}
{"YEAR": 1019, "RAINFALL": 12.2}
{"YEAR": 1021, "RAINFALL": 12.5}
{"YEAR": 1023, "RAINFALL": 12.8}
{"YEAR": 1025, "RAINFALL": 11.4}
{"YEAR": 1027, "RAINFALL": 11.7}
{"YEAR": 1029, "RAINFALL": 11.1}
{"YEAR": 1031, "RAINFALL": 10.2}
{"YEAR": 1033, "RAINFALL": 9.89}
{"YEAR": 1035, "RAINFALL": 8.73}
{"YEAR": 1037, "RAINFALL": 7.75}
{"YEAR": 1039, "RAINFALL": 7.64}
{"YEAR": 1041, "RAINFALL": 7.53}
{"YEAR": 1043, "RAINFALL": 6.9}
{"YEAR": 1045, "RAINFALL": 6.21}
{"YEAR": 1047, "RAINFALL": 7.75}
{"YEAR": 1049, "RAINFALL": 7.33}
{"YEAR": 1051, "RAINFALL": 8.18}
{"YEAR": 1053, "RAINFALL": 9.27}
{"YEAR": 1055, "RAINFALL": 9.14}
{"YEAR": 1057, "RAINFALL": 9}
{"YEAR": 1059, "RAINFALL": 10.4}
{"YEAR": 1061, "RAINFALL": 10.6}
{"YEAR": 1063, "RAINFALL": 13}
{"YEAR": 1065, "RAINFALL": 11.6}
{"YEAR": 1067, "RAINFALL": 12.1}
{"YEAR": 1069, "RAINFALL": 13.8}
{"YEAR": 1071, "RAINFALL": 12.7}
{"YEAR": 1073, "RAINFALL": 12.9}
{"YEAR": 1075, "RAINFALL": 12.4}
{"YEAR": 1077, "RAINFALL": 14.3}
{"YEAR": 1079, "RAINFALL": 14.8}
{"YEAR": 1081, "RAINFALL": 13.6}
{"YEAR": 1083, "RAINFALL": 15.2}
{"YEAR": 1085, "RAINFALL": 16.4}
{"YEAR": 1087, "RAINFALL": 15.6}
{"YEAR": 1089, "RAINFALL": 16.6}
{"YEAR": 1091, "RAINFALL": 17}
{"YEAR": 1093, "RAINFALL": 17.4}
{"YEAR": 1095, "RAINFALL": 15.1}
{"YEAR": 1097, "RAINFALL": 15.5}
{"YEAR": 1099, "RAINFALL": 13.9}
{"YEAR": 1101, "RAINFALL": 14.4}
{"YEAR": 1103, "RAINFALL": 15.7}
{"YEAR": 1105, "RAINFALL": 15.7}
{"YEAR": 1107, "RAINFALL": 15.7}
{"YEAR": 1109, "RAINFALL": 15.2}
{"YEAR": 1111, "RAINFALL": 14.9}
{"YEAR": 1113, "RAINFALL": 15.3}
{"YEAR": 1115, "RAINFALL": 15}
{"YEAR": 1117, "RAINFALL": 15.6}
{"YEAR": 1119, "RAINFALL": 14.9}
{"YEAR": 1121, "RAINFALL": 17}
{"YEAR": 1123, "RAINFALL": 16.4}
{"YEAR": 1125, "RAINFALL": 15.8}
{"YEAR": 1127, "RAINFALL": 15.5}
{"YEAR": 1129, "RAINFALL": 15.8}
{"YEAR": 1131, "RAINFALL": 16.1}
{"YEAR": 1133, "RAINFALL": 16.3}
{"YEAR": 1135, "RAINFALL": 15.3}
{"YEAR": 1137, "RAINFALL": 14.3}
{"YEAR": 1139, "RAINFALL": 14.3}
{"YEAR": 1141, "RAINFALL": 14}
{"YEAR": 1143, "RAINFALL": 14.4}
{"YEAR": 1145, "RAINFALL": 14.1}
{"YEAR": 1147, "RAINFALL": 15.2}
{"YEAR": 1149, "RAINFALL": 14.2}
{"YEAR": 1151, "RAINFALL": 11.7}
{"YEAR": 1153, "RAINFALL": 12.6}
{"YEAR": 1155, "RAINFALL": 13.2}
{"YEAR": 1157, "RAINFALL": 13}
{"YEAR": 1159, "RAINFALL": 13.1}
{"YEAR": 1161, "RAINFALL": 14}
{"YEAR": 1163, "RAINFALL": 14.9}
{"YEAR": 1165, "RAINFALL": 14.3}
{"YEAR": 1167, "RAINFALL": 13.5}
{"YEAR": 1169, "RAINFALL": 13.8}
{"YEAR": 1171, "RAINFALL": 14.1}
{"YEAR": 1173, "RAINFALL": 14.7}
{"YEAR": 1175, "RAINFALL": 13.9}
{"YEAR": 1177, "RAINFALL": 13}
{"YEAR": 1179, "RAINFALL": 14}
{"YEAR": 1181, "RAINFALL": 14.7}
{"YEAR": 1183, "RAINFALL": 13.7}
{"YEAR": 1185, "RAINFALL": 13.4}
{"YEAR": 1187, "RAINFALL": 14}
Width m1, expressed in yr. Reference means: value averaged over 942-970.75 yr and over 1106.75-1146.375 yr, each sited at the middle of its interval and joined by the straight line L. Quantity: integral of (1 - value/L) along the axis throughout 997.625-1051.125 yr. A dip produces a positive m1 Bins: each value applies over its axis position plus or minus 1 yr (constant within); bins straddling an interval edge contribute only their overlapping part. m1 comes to 9.8 yr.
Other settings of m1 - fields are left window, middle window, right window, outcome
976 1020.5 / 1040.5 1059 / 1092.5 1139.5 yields 7.9 yr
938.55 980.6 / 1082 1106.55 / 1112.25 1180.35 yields -3.2 yr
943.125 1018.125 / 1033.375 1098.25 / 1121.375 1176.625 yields 8.8 yr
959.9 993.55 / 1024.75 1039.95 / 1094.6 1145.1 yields 4.3 yr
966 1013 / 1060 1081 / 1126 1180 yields 1.1 yr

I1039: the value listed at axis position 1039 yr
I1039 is 7.64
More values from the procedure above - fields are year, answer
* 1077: 14.3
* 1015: 13.4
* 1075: 12.4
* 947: 11.8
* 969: 13.9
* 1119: 14.9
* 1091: 17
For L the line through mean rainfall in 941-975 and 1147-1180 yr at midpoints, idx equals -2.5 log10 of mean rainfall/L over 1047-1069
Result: 0.27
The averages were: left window 12.2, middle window 10.1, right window 13.7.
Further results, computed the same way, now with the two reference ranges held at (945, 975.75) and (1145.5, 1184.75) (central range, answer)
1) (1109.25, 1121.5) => -0.15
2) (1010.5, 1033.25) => 0.06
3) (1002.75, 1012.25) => -0.06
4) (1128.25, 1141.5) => -0.12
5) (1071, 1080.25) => -0.03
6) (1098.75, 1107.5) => -0.14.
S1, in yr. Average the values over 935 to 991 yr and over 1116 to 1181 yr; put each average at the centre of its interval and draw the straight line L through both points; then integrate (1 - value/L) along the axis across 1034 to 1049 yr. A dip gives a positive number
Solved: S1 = 6.5 yr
